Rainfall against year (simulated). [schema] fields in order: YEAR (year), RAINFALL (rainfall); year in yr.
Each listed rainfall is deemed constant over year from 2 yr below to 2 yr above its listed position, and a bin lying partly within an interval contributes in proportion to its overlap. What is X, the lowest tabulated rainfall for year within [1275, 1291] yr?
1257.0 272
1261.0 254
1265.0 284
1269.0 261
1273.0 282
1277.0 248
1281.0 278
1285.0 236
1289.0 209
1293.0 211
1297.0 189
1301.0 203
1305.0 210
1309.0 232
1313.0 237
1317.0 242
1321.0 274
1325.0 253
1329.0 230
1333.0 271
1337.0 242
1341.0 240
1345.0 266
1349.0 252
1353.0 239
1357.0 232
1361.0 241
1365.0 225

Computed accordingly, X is 209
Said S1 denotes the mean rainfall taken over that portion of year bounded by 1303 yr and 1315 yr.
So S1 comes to 226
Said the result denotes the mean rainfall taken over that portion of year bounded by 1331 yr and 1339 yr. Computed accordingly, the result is 256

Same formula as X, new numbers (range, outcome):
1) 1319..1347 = 230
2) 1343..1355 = 239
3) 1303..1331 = 210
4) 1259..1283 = 248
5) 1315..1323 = 242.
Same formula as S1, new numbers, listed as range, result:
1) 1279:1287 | 257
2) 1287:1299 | 203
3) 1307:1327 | 248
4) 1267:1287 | 261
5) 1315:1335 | 254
